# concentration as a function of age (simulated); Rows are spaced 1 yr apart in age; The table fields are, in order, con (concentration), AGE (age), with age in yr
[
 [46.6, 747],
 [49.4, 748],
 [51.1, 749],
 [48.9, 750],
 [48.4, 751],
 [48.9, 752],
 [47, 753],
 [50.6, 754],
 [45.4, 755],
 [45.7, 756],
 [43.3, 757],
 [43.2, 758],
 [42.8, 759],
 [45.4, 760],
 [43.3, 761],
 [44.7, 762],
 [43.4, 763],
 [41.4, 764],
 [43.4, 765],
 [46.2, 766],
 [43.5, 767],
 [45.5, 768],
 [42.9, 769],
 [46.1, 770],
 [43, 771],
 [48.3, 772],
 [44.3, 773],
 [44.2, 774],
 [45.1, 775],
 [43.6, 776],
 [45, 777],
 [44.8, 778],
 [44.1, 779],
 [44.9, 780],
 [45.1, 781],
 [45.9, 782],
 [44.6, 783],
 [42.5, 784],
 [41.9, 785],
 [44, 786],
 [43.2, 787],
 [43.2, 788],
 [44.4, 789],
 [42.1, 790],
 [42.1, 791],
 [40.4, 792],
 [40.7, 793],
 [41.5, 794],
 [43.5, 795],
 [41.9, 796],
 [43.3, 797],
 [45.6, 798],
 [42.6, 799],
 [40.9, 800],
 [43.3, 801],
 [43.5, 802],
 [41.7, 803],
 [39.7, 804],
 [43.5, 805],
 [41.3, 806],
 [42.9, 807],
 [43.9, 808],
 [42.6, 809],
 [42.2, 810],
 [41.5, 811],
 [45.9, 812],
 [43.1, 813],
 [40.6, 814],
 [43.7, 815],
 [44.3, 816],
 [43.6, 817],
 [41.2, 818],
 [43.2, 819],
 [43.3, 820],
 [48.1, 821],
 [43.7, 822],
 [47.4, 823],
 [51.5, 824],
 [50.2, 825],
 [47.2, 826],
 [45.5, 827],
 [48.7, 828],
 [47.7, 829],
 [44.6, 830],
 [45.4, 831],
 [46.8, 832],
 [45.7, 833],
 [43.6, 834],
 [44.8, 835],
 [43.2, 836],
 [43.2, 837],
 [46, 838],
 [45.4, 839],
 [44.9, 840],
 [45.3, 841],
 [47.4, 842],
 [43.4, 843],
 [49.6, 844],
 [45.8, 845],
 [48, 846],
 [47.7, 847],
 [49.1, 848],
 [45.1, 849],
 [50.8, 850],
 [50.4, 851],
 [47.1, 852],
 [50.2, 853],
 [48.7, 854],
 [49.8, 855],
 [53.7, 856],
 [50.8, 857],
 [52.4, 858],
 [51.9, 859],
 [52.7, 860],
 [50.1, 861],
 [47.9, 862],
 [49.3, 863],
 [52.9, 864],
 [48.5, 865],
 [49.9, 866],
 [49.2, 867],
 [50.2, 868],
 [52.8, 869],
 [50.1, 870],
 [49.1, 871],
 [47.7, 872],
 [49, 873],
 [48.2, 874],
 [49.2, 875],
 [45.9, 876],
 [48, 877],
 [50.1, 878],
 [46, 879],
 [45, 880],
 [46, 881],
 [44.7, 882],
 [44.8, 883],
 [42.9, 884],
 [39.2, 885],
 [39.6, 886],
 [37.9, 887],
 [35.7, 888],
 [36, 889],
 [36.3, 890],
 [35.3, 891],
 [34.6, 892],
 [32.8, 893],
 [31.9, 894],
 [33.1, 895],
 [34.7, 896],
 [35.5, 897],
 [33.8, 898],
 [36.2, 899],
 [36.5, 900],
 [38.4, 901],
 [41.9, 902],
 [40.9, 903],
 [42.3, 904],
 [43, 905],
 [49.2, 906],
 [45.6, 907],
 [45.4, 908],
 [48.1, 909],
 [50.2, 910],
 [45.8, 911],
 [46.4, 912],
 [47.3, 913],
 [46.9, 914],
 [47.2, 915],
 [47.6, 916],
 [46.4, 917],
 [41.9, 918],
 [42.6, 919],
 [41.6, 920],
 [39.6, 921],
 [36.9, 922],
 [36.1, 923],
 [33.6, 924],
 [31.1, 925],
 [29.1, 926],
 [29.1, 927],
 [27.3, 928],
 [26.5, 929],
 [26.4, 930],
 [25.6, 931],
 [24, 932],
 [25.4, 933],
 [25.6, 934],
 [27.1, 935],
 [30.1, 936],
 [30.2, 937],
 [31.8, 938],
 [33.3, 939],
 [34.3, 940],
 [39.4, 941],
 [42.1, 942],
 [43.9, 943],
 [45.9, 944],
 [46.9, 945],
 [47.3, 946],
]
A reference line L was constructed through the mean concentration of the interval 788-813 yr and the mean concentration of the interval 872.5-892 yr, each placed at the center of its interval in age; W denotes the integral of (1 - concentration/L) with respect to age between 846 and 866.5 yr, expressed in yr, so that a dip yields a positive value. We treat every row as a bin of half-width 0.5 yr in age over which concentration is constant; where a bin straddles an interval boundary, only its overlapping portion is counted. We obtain -3.4 yr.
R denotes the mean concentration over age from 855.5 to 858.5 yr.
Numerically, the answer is 52.3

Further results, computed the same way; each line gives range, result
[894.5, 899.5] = 34.7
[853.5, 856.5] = 50.7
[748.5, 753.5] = 48.9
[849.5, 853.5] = 49.6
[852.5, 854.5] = 49.5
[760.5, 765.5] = 43.2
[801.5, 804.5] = 41.6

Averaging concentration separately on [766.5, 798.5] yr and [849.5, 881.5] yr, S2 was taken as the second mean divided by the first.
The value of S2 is 1.13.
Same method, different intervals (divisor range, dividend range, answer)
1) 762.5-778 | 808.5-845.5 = 1.02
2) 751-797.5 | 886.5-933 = 0.86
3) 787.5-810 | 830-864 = 1.13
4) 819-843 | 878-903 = 0.84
